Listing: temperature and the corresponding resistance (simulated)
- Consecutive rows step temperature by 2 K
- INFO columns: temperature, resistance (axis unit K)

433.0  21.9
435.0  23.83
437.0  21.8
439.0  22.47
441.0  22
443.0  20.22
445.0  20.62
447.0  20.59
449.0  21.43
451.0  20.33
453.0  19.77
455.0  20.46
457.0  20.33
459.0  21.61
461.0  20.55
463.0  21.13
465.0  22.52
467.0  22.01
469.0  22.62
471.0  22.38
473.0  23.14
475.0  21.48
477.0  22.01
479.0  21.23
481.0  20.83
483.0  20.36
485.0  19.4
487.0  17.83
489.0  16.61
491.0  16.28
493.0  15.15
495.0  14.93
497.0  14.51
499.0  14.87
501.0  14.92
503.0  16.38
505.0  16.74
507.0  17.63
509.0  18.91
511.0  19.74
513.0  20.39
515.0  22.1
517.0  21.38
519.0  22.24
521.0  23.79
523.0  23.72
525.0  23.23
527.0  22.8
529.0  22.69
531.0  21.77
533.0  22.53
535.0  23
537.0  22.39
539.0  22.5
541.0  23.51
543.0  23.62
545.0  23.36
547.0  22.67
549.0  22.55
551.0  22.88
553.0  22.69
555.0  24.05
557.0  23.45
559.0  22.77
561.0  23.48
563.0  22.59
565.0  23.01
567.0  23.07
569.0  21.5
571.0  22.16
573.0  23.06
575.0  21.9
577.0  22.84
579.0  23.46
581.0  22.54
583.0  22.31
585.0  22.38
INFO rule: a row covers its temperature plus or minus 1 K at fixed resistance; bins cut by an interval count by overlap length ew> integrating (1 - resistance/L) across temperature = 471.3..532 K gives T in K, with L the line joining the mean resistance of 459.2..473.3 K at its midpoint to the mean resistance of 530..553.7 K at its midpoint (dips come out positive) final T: 7.5 K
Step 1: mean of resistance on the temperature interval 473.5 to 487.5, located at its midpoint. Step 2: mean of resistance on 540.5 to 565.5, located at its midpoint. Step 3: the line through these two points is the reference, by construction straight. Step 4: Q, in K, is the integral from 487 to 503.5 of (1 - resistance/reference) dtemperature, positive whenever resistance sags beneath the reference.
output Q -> 4.3 K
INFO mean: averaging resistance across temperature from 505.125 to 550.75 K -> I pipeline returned 22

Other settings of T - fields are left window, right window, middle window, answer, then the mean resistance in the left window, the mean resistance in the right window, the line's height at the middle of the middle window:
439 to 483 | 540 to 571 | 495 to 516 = 4.4 K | 21.3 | 23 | 22.1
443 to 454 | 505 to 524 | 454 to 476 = -1.1 K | 20.5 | 20.9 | 20.6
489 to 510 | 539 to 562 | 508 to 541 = -4.4 K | 16.1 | 23.2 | 19.5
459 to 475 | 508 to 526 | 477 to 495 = 2.8 K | 22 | 21.7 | 21.9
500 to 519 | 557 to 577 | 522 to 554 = -3.3 K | 18.9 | 22.7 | 20.8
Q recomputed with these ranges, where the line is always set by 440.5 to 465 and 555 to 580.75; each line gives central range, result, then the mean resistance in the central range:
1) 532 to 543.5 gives -0.3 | 22.9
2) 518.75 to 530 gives -0.6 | 23.1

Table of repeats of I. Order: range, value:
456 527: 19.8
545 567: 23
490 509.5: 16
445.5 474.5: 21.3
